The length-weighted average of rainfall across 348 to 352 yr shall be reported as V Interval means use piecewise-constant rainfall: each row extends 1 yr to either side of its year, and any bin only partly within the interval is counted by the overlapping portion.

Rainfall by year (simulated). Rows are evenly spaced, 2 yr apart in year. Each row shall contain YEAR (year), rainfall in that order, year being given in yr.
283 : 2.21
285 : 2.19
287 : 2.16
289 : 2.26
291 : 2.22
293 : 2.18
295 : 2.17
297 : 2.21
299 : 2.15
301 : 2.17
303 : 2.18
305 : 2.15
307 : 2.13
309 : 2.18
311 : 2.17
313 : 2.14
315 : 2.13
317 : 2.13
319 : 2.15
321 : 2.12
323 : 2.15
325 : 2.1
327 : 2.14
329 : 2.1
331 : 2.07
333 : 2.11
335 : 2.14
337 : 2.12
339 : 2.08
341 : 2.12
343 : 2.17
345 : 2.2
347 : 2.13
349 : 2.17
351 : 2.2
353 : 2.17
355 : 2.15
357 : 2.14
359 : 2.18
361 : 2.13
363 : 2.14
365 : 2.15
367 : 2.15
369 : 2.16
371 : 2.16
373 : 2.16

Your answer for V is 2.19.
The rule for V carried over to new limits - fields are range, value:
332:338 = 2.12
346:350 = 2.15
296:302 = 2.18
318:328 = 2.13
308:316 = 2.16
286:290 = 2.21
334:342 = 2.12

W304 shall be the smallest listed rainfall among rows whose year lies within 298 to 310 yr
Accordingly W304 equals 2.13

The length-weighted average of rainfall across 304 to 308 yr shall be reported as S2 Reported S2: 2.14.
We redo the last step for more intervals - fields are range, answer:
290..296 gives 2.19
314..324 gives 2.14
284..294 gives 2.2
